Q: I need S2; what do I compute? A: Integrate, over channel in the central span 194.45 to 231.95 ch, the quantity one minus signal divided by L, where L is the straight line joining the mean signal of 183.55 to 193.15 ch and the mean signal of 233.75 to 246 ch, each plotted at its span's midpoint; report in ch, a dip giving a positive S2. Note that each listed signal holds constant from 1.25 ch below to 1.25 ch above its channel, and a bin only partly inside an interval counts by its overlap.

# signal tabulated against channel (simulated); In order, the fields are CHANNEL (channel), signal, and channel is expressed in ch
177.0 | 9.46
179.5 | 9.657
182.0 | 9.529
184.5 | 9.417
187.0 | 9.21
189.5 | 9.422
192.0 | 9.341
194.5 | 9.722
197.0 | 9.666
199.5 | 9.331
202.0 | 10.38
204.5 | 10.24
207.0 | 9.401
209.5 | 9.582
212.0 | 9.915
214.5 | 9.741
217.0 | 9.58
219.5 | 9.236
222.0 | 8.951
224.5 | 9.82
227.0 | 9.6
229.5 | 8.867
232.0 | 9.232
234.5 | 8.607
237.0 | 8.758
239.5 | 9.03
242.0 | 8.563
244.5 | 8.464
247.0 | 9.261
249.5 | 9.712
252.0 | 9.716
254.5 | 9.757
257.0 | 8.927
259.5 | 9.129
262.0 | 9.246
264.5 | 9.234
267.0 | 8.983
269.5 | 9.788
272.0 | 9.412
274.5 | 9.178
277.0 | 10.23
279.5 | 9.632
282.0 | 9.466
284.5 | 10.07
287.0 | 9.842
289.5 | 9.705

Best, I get -2.29 ch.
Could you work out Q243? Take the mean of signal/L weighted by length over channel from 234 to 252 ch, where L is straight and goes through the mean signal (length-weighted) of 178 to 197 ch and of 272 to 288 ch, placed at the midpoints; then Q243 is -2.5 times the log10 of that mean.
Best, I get 0.07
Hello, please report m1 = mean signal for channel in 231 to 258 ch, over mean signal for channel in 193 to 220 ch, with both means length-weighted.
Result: 0.94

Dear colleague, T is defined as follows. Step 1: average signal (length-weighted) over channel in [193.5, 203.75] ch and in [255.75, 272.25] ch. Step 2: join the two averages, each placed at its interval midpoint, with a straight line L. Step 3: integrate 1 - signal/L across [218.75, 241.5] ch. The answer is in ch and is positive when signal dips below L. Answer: 1.0 ch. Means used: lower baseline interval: 9.8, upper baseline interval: 9.24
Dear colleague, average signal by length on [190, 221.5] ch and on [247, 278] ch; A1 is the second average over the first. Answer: 1.0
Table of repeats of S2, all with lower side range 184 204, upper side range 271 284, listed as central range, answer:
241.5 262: 0.83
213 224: 0.21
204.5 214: -0.12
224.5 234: 0.34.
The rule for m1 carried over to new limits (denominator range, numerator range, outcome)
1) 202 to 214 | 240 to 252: 0.92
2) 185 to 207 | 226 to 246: 0.92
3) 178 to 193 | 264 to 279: 1.01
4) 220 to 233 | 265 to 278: 1.02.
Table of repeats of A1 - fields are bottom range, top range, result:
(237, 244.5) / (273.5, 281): 1.11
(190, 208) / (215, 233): 0.96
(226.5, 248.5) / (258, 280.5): 1.06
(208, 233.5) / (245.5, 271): 0.99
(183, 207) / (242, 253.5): 0.96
